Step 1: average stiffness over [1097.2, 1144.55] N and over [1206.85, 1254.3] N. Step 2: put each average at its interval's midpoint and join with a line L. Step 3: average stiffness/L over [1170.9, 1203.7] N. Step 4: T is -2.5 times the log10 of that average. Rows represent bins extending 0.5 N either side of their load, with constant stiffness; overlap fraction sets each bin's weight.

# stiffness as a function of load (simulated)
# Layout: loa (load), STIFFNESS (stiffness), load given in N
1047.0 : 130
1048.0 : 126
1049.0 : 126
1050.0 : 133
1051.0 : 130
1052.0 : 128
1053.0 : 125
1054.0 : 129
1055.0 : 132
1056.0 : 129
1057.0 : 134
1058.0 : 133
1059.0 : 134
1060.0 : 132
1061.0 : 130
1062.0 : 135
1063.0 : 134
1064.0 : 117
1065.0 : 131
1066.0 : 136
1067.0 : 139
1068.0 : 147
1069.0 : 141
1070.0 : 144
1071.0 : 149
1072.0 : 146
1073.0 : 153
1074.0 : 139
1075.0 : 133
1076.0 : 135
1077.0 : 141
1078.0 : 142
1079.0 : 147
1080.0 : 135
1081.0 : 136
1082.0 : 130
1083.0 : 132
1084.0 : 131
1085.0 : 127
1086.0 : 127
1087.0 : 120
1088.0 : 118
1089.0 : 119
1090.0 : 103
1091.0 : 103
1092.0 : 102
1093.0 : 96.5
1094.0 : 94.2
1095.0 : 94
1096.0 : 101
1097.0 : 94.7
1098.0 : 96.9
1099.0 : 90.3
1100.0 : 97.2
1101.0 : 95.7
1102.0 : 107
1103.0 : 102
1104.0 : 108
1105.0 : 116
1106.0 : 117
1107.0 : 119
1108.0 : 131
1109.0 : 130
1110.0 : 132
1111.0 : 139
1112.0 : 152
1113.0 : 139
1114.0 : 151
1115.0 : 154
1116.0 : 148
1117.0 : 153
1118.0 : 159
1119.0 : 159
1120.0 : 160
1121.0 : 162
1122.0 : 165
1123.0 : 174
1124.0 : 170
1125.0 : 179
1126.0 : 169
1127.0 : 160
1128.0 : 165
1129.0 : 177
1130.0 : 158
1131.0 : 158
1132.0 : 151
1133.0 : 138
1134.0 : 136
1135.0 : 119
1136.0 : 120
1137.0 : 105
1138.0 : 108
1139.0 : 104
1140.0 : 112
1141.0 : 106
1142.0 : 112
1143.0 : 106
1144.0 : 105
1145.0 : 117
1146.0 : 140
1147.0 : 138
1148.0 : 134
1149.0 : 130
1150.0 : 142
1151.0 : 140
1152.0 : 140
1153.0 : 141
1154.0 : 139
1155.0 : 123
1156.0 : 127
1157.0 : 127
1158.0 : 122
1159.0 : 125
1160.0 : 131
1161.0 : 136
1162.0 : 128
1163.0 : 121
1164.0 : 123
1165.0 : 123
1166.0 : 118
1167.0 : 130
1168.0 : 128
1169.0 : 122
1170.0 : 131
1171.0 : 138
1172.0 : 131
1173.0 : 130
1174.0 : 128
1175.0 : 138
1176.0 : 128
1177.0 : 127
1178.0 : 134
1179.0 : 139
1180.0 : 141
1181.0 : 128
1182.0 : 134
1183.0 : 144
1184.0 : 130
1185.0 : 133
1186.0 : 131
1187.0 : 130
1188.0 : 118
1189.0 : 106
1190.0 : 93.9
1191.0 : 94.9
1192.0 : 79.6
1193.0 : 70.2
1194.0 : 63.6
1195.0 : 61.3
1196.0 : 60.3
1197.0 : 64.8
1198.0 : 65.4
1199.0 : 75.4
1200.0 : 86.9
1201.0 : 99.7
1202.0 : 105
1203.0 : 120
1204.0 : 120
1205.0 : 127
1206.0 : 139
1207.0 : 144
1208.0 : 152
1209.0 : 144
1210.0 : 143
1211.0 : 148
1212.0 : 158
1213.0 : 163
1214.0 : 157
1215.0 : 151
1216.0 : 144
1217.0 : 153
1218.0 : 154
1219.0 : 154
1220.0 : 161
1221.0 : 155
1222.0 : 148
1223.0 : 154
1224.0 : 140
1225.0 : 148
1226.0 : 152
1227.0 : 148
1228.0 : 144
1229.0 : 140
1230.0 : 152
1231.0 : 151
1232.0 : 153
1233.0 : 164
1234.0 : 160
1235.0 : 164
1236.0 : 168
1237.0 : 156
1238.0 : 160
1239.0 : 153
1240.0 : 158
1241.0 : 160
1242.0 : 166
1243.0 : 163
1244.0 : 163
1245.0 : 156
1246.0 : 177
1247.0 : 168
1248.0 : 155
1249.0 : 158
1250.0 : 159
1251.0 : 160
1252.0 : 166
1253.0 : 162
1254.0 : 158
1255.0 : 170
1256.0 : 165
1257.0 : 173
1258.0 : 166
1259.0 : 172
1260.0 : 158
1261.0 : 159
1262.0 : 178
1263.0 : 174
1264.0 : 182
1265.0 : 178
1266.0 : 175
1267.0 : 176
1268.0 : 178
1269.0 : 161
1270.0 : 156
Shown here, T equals 0.32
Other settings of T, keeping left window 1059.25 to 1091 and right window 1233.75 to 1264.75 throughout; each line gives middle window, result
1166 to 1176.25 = 0.159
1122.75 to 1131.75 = -0.173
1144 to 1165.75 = 0.136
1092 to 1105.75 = 0.348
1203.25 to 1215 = 0.090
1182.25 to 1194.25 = 0.367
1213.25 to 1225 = 0.048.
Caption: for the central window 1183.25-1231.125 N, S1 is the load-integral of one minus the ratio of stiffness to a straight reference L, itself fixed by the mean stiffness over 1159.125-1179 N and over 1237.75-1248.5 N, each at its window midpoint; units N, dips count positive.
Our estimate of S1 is 6.9 N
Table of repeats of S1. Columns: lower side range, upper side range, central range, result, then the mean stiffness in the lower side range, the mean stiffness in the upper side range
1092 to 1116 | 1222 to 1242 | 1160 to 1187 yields 1.2 N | 116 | 154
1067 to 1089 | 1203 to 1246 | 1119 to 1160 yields 1.5 N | 136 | 152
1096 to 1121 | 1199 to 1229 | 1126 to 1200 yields 6.3 N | 127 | 141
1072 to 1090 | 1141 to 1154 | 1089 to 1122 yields 2.1 N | 133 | 128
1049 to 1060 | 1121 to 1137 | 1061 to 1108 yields 5.8 N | 131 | 155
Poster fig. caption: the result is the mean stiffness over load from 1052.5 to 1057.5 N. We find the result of 130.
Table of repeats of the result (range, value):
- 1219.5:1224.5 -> 152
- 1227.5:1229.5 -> 142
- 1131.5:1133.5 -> 144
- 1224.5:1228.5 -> 148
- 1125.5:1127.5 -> 164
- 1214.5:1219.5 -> 151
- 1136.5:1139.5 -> 106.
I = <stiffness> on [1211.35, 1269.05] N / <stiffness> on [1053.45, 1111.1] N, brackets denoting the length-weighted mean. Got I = 1.29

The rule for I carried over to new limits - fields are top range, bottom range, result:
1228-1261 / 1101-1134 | 1.10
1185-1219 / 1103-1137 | 0.80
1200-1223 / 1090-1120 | 1.18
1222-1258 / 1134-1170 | 1.27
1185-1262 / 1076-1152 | 1.08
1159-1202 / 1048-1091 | 0.86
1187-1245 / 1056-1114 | 1.07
